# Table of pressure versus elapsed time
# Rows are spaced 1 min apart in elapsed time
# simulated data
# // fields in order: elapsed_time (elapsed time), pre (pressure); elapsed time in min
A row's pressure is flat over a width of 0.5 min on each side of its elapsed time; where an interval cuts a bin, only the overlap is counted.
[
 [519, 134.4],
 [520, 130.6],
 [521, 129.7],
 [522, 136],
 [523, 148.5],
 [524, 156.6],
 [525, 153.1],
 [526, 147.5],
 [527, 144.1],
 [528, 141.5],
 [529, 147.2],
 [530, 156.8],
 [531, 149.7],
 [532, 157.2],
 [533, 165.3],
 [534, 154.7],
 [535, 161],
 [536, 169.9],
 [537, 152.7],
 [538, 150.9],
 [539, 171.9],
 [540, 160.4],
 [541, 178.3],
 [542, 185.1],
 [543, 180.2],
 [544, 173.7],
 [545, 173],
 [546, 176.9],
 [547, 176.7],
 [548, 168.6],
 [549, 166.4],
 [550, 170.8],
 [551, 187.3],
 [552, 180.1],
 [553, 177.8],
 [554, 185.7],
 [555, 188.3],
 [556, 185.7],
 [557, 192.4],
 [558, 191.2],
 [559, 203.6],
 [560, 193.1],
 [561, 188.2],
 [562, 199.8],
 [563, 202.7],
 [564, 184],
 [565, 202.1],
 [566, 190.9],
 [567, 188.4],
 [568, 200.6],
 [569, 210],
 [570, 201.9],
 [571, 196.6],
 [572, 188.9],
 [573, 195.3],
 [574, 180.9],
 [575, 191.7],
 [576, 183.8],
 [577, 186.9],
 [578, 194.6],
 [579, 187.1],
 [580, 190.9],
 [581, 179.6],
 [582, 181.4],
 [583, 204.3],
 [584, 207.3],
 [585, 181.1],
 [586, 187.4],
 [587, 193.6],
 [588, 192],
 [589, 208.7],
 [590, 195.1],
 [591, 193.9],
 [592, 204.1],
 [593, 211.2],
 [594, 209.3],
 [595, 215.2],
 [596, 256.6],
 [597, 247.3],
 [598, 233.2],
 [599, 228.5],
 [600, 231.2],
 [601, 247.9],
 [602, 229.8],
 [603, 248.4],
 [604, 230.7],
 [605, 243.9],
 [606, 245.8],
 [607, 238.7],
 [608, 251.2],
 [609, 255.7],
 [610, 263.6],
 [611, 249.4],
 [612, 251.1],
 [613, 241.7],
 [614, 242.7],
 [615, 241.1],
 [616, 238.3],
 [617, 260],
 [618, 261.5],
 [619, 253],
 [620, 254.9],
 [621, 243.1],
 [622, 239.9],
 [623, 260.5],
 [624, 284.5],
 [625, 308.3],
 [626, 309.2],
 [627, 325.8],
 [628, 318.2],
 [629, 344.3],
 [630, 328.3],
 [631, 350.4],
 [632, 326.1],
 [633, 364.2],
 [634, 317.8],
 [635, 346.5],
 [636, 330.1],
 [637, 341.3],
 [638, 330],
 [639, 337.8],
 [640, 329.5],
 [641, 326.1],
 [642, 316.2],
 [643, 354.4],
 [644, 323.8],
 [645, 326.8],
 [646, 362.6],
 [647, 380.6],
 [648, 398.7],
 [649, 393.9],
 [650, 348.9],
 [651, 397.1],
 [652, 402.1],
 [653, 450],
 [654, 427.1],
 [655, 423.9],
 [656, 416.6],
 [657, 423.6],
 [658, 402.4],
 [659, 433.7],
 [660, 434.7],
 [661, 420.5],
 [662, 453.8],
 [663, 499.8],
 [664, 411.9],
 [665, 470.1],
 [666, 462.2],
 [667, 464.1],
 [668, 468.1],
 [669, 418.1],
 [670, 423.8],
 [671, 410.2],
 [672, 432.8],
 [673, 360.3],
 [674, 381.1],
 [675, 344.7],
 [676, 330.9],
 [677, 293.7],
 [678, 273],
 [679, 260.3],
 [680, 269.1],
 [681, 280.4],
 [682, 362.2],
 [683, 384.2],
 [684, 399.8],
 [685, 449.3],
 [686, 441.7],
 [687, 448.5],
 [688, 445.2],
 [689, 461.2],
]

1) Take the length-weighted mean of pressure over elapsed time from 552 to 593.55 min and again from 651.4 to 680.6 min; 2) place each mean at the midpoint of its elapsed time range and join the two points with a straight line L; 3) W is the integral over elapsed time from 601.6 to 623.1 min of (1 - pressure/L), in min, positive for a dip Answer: 2.6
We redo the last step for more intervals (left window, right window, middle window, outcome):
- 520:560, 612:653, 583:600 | 2.7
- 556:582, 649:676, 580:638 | 7.5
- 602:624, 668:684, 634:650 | -2.6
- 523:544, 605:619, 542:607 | 2.1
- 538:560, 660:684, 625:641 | -0.6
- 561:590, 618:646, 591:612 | 1.1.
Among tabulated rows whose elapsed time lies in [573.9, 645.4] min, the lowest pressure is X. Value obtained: 179.6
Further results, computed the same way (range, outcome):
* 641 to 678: 273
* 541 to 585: 166.4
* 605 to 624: 238.3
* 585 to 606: 181.1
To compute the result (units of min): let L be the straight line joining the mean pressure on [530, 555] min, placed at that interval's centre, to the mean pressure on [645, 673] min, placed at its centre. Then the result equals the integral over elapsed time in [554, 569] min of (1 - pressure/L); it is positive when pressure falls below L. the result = 1.2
